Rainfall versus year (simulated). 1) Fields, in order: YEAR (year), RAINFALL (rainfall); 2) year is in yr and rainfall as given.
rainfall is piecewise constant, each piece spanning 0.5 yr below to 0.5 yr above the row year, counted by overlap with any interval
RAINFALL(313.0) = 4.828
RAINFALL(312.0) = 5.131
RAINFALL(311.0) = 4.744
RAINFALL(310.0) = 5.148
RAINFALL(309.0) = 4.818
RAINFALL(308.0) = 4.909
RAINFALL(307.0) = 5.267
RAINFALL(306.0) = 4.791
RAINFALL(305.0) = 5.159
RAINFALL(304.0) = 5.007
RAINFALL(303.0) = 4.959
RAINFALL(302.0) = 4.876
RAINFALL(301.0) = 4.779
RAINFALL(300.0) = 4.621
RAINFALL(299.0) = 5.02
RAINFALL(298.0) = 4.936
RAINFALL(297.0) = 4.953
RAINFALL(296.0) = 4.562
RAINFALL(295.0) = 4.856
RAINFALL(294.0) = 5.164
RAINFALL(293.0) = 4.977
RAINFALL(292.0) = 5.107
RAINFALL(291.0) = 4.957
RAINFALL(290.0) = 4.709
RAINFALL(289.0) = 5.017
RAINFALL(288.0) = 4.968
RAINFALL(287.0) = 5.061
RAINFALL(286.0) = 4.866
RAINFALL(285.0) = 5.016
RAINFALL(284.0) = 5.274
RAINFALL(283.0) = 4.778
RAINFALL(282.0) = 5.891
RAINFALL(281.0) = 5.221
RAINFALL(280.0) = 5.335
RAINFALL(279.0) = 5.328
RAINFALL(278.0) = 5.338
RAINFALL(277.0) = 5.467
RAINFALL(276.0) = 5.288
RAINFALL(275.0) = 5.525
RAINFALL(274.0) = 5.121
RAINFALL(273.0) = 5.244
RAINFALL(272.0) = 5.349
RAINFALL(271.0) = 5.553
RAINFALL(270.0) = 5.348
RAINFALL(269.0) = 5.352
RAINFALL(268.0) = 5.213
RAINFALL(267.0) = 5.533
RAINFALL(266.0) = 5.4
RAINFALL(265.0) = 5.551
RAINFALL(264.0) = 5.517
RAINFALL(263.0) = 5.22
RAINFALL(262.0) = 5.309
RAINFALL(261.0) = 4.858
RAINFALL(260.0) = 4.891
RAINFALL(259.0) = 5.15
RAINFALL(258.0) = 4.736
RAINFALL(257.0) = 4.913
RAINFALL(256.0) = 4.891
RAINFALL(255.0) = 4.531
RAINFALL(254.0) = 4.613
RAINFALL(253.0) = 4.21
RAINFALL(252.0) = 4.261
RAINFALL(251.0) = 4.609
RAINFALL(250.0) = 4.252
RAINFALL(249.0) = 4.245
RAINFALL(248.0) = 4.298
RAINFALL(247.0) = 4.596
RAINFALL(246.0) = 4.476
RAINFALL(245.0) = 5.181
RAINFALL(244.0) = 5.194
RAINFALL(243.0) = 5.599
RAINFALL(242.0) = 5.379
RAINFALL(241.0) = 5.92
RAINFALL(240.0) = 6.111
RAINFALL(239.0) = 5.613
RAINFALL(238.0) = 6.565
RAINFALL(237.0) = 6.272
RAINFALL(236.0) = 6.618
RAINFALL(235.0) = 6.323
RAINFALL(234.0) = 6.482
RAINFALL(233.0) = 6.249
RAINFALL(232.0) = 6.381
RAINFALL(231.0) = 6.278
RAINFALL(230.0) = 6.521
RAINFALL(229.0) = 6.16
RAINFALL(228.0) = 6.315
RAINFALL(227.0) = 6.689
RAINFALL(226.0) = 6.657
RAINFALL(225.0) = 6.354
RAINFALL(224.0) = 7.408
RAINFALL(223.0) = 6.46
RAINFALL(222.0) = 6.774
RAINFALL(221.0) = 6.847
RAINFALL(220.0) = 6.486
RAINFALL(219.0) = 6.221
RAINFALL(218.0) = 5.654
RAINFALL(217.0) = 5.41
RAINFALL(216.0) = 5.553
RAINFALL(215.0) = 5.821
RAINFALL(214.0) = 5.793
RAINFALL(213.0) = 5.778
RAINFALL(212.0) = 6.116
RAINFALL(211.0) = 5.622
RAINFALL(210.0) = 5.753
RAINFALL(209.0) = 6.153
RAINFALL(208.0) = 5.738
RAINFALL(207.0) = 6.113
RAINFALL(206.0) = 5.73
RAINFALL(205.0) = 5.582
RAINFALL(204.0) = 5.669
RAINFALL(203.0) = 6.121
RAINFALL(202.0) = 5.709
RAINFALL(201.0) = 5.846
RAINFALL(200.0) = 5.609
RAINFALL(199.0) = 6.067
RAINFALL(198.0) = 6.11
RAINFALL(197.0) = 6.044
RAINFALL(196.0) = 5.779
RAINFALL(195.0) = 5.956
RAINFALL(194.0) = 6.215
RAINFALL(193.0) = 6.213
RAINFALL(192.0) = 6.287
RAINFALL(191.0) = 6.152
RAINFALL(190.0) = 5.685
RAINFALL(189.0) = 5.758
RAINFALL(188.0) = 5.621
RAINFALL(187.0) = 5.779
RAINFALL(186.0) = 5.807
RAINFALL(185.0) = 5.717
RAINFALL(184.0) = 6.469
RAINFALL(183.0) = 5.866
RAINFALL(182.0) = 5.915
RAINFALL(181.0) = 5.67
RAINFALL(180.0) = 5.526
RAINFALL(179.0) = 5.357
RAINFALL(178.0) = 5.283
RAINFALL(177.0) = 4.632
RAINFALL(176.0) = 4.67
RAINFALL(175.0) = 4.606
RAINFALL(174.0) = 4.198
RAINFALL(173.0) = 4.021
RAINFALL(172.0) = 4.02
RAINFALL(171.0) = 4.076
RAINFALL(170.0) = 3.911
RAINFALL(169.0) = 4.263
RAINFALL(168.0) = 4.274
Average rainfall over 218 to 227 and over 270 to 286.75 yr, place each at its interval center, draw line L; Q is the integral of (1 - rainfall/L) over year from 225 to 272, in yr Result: 4.3 yr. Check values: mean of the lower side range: 6.6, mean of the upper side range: 5.29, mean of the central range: 5.44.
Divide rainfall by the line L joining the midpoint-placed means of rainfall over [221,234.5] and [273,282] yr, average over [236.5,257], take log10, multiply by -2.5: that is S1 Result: 0.21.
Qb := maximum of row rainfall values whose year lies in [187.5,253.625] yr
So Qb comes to 7.408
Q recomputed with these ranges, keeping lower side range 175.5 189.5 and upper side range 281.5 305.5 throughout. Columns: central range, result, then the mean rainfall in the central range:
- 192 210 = -1.5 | 5.93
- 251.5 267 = 0.6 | 4.96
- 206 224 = -2.2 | 6.05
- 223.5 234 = -2.3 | 6.5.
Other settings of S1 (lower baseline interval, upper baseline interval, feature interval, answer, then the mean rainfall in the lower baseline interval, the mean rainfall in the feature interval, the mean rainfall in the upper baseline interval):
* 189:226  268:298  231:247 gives -0.04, 6.03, 5.86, 5.16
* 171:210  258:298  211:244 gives -0.14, 5.61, 6.19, 5.18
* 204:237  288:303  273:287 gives -0.02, 6.18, 5.26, 4.9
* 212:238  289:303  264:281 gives 0.00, 6.3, 5.37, 4.89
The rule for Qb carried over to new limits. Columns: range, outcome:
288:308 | 5.267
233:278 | 6.618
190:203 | 6.287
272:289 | 5.891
